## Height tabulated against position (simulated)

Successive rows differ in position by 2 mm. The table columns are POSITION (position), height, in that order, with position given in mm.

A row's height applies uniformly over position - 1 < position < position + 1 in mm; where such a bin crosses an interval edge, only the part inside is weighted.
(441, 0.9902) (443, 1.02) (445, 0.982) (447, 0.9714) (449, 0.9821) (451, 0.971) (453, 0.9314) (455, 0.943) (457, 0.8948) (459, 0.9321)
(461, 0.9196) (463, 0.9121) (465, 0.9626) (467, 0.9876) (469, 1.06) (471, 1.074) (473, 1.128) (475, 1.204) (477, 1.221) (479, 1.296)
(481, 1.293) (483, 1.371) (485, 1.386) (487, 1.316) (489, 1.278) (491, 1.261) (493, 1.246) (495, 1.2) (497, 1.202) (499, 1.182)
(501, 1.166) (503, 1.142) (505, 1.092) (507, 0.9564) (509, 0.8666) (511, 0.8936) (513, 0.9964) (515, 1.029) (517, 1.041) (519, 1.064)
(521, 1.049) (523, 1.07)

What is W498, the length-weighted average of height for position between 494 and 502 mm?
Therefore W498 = 1.19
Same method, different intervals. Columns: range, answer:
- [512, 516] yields 1.01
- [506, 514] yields 0.928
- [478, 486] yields 1.34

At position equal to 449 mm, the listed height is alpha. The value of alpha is 0.9821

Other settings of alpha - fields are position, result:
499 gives 1.182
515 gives 1.029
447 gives 0.9714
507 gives 0.9564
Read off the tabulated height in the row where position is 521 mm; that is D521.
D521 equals 1.049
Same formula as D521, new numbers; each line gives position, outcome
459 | 0.9321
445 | 0.982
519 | 1.064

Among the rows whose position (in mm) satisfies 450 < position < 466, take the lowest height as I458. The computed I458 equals 0.8948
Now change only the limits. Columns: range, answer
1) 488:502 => 1.166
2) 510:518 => 0.8936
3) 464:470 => 0.9626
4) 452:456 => 0.9314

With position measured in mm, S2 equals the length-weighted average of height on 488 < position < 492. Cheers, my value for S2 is 1.27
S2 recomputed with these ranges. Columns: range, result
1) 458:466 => 0.932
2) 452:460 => 0.925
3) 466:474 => 1.06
